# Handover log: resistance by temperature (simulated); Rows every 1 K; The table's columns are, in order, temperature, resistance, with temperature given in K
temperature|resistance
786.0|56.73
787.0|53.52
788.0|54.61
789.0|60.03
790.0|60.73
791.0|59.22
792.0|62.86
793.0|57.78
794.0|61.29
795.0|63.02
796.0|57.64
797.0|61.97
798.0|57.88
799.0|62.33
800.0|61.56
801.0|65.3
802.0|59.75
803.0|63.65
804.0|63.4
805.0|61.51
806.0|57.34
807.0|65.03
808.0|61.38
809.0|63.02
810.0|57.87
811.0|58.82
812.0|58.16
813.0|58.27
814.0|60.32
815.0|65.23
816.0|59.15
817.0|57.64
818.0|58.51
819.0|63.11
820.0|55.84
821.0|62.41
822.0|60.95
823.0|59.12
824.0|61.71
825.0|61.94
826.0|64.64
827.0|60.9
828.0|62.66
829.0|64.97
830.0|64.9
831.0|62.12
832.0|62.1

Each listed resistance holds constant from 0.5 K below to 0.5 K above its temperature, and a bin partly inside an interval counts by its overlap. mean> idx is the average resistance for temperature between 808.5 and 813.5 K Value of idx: 59.2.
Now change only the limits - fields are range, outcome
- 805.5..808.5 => 61.2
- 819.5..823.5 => 59.6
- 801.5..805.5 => 62.1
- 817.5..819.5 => 60.8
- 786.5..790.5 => 57.2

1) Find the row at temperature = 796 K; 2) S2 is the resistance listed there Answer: 57.64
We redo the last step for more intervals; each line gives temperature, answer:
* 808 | 61.38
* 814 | 60.32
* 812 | 58.16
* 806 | 57.34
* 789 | 60.03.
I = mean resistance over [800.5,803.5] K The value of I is 62.9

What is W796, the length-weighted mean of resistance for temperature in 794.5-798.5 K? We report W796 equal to 60.1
